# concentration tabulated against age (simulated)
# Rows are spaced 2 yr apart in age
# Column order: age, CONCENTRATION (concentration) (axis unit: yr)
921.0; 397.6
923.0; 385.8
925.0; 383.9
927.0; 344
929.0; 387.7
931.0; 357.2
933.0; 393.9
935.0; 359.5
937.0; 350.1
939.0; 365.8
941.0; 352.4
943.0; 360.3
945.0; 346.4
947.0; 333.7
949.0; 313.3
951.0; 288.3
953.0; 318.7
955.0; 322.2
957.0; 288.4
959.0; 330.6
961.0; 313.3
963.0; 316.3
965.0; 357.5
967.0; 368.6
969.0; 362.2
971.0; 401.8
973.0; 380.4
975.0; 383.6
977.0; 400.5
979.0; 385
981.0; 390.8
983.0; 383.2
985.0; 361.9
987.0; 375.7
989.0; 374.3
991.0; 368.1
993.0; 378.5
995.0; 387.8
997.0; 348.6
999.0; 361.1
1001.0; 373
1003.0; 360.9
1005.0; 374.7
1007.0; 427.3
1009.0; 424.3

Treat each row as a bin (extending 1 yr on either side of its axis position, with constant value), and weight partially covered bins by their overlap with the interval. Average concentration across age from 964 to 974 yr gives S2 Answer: 374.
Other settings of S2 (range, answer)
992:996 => 383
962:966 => 337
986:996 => 377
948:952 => 301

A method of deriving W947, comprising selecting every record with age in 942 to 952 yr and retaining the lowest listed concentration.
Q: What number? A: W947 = 288.3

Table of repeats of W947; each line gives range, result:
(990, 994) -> 368.1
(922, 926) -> 383.9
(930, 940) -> 350.1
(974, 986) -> 361.9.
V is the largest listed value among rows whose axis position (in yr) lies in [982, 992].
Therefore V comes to 383.2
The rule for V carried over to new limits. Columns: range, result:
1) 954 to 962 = 330.6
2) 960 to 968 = 368.6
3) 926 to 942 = 393.9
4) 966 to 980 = 401.8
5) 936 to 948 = 365.8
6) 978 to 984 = 390.8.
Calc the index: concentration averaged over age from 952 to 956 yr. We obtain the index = 320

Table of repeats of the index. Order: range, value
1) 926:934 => 371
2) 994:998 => 368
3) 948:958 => 306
